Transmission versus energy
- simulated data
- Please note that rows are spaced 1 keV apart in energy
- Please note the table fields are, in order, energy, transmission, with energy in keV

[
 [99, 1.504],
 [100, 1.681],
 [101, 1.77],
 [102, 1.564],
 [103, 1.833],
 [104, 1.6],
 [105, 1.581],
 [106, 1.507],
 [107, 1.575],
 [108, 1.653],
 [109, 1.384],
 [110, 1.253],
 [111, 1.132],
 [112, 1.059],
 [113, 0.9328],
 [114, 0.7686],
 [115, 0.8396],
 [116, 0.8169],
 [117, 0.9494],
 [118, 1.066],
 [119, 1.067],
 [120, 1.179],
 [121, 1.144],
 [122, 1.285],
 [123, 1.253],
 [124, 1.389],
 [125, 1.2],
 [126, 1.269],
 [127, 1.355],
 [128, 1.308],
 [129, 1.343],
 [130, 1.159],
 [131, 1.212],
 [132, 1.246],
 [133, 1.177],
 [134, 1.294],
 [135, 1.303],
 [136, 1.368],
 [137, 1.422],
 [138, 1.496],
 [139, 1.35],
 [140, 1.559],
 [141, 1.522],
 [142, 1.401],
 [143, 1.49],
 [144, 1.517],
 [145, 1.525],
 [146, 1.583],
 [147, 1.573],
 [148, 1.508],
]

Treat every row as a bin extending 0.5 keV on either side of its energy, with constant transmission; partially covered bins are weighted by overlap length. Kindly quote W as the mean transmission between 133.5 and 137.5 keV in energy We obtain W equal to 1.35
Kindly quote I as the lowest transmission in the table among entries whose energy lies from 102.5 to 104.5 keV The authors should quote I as 1.6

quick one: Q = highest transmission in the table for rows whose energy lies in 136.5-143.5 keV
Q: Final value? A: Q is 1.559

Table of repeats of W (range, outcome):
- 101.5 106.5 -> 1.62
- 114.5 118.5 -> 0.918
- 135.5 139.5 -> 1.41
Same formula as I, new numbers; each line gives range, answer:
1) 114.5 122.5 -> 0.8169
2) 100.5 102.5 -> 1.564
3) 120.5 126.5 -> 1.144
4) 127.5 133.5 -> 1.159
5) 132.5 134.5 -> 1.177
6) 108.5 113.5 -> 0.9328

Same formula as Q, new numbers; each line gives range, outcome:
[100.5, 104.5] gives 1.833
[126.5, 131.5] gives 1.355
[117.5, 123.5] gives 1.285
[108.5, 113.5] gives 1.384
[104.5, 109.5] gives 1.653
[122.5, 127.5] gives 1.389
